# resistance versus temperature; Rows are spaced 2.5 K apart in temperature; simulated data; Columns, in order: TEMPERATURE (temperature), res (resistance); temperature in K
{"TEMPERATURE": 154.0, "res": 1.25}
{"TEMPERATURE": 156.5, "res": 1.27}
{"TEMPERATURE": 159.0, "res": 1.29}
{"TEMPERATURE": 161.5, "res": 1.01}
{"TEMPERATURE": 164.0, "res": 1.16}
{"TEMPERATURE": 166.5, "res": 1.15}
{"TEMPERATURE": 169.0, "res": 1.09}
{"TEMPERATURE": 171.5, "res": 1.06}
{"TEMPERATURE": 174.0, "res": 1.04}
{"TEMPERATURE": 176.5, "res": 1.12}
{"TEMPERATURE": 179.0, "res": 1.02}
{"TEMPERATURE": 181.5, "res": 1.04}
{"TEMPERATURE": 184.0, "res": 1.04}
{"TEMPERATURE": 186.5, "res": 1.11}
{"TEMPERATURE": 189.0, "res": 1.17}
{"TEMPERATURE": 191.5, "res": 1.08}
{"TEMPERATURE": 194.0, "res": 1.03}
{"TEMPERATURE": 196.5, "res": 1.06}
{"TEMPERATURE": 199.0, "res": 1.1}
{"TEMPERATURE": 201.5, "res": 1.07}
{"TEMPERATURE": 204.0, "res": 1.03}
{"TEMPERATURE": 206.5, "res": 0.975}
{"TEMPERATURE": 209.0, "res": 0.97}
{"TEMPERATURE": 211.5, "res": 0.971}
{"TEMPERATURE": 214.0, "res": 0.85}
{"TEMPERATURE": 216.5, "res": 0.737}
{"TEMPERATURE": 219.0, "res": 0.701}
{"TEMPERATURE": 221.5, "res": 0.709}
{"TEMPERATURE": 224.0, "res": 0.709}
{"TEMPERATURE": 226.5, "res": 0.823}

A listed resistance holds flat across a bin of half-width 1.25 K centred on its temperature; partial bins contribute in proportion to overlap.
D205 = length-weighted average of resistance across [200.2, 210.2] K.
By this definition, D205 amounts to 1.01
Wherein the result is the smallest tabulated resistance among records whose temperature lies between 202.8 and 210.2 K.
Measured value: 0.97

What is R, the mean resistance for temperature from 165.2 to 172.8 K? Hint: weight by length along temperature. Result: 1.1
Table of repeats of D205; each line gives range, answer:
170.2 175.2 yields 1.05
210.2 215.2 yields 0.912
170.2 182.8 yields 1.06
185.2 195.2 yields 1.1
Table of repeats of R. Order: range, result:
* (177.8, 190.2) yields 1.08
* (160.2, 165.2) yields 1.09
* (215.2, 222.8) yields 0.717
